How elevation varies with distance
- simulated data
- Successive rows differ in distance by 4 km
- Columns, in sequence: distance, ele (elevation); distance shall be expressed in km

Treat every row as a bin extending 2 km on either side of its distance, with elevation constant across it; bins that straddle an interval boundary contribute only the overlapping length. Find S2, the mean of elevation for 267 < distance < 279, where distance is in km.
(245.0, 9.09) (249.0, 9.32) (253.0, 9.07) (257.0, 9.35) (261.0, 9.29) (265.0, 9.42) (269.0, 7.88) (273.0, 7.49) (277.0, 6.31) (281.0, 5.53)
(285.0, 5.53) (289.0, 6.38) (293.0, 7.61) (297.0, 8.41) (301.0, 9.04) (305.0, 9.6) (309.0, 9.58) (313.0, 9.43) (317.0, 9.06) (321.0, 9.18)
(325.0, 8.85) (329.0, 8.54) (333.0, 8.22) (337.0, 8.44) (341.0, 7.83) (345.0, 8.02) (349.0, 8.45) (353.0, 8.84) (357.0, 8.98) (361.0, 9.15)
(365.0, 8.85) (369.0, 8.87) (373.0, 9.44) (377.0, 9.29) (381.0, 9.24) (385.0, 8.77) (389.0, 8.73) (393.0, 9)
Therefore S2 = 7.23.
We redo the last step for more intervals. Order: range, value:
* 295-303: 8.72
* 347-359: 8.76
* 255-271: 8.98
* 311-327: 9.13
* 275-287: 5.79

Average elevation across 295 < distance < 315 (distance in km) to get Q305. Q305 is 9.21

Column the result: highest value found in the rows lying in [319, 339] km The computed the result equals 9.18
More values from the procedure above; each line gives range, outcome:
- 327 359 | 8.98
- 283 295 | 7.61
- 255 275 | 9.42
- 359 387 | 9.44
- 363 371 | 8.87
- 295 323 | 9.6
